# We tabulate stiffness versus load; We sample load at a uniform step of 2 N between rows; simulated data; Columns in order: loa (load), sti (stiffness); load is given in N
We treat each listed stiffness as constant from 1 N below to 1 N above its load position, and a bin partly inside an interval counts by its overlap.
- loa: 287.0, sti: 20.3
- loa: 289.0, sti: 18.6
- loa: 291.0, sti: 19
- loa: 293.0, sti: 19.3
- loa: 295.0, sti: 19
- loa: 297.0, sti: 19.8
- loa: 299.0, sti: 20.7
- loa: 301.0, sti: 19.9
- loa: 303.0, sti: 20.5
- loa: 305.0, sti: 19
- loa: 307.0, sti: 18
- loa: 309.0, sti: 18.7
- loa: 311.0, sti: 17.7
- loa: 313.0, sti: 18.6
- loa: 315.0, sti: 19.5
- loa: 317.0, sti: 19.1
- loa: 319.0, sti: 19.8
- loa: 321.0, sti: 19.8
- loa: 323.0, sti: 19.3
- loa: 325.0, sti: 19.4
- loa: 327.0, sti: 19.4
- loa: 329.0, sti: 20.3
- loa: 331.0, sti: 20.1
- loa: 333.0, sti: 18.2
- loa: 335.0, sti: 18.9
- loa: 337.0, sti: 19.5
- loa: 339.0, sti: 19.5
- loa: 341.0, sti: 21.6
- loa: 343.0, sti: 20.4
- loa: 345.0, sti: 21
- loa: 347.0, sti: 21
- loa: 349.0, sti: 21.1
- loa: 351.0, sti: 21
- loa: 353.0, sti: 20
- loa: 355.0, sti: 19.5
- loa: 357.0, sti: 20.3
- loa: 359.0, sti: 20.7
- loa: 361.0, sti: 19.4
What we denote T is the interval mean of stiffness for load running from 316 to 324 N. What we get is 19.5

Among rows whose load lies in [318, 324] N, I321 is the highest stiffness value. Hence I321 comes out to 19.8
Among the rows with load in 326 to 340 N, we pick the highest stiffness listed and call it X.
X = 20.3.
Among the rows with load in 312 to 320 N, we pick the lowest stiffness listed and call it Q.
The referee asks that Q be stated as 18.6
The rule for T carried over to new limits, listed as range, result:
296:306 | 20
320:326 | 19.5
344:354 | 20.8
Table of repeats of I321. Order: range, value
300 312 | 20.5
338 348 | 21.6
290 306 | 20.7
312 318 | 19.5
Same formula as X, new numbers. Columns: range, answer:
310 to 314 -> 18.6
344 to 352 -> 21.1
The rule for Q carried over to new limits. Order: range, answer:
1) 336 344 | 19.5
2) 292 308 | 18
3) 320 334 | 18.2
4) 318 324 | 19.3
